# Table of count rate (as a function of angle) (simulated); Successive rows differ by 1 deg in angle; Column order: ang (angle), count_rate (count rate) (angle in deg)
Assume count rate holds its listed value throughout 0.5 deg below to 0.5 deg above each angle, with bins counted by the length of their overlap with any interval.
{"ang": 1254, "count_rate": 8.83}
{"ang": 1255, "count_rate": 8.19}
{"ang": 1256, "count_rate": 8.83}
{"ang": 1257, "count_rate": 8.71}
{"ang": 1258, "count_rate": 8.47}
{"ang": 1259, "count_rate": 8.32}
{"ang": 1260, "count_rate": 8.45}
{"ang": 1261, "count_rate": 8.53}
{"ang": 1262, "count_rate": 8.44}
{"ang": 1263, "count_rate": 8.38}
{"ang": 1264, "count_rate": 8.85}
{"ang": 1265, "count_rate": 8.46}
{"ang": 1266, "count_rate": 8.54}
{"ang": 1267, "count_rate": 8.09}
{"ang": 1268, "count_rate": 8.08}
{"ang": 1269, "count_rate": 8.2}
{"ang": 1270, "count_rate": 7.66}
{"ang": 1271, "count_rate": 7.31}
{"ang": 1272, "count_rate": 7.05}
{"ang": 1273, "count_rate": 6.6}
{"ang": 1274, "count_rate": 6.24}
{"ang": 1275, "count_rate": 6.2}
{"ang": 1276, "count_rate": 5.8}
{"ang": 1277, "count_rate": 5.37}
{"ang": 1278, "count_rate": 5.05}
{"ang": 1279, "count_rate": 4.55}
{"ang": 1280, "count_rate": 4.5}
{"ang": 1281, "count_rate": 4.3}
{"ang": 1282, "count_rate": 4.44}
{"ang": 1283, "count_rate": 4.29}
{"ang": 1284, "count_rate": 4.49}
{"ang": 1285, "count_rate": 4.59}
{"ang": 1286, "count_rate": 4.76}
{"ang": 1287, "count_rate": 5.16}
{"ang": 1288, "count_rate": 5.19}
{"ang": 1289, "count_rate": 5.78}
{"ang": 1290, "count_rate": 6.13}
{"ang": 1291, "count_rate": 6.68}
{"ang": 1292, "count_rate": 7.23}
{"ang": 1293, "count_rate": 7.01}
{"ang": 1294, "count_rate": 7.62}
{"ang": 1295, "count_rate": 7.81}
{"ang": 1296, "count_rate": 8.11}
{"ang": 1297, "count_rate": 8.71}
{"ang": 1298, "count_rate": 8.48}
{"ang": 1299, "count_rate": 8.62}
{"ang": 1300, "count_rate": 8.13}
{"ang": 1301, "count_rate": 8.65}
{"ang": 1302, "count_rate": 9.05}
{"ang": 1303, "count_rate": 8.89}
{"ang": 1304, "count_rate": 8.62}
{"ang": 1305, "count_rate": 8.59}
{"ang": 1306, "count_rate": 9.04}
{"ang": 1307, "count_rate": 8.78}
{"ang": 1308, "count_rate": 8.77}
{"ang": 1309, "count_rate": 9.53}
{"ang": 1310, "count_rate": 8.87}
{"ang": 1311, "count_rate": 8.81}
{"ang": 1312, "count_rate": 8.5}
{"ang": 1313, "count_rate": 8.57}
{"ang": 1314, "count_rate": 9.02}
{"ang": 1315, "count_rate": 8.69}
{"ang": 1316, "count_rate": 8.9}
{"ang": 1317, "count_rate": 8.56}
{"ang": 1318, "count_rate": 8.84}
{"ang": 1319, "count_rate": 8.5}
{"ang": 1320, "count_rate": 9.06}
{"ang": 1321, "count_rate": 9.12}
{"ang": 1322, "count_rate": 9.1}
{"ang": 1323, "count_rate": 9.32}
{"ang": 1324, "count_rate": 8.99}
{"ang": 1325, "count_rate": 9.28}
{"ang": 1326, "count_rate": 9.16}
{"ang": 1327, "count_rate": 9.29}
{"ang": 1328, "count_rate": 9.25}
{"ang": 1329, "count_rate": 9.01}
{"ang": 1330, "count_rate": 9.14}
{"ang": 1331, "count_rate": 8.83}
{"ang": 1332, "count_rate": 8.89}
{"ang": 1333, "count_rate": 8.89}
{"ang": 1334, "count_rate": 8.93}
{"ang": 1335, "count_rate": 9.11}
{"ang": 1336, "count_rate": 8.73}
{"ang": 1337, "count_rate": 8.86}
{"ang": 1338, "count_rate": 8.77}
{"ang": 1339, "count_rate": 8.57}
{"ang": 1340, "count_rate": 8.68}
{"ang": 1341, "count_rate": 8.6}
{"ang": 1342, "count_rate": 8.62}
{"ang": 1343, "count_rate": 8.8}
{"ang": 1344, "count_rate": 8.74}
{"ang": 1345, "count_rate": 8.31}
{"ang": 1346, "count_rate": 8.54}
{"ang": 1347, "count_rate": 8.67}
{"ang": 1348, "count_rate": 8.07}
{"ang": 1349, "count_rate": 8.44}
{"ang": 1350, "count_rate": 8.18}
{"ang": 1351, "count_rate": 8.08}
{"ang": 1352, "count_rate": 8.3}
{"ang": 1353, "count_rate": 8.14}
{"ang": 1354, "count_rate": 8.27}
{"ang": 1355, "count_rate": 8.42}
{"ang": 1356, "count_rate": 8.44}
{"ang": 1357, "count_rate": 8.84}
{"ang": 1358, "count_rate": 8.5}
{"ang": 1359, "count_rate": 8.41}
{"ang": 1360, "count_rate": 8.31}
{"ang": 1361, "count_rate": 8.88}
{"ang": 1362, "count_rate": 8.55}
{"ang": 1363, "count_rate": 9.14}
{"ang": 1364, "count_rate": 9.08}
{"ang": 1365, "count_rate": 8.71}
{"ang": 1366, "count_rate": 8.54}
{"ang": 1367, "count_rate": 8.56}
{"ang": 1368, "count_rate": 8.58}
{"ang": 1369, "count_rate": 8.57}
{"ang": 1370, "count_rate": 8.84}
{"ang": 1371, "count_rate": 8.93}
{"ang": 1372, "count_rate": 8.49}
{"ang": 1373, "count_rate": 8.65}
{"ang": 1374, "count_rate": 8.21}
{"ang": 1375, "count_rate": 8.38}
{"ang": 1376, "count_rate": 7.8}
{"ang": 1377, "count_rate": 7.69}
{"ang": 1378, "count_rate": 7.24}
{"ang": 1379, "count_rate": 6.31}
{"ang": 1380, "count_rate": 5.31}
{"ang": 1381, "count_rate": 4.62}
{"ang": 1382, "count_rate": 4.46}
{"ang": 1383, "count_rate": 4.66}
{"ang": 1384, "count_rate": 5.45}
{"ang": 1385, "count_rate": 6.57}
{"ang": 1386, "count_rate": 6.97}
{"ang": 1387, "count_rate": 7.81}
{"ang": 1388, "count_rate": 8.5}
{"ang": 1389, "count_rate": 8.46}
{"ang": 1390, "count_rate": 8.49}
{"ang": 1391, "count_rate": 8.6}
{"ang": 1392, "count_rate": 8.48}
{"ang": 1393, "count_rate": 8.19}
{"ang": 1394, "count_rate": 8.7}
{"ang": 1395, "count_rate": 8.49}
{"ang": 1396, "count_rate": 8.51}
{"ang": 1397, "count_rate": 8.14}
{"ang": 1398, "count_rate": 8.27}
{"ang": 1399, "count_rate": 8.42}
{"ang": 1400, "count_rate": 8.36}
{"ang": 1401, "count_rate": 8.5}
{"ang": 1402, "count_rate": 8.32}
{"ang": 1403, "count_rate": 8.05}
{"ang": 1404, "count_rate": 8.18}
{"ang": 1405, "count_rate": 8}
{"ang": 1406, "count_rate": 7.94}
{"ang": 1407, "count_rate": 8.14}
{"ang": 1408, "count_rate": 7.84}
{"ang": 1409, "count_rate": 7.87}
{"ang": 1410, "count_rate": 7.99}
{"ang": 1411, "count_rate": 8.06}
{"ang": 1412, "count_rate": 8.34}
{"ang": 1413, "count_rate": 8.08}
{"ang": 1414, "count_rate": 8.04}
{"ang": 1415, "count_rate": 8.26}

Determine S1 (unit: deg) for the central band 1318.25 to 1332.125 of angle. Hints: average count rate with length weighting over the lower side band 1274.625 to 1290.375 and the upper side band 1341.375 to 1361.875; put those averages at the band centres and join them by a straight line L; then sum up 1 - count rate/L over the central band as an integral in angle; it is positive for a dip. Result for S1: -3.8 deg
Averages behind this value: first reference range 5.02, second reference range 8.45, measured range 9.07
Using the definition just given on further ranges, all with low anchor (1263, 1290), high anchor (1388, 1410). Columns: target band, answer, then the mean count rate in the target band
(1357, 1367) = -1.35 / 8.68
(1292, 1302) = -2.44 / 8.13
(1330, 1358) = -4.81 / 8.59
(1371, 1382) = 0.93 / 7.22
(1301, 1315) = -4.41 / 8.84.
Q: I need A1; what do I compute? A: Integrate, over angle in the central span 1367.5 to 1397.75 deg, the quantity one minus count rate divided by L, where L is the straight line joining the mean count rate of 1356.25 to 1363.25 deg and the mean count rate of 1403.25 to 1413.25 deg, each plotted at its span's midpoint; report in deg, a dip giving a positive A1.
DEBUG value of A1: 2.7 deg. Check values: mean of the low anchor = 8.64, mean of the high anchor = 8.04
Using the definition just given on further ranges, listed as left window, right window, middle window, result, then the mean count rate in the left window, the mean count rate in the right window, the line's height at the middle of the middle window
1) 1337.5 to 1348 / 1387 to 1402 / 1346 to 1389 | 3.18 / 8.6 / 8.41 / 8.51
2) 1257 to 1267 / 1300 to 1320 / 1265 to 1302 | 8.68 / 8.48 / 8.79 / 8.62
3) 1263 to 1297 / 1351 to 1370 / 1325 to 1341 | -2.27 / 6.43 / 8.56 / 7.84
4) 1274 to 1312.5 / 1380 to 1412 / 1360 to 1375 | -2.38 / 6.97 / 7.68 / 7.48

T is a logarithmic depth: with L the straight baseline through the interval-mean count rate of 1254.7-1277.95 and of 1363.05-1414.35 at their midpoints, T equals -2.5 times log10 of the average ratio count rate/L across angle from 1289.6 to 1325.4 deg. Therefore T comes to -0.100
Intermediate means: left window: 7.72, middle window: 8.52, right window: 7.88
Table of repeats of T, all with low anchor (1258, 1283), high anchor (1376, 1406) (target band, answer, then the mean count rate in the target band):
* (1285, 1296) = 0.12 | 6.34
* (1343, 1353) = -0.15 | 8.38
